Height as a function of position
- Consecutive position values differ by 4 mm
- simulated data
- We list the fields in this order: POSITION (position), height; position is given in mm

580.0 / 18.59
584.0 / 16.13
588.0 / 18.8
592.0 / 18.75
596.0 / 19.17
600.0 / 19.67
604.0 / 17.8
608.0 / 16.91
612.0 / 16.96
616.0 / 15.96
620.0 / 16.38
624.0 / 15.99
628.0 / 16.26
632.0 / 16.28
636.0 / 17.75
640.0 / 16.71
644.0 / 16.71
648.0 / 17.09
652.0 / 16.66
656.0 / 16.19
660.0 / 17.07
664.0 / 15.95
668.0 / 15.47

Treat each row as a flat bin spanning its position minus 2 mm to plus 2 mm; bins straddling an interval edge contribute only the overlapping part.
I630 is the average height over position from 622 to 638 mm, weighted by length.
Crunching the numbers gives 16.6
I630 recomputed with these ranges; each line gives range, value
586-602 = 19.1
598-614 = 17.8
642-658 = 16.7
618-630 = 16.2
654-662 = 16.6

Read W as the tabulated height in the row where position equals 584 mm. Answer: 16.13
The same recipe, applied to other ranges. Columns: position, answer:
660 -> 17.07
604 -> 17.8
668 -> 15.47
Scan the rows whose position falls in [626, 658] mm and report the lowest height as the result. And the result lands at 16.19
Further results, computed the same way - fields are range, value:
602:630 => 15.96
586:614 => 16.91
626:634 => 16.26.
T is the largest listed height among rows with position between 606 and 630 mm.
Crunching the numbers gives 16.96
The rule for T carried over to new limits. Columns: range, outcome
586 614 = 19.67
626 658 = 17.75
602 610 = 17.8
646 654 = 17.09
